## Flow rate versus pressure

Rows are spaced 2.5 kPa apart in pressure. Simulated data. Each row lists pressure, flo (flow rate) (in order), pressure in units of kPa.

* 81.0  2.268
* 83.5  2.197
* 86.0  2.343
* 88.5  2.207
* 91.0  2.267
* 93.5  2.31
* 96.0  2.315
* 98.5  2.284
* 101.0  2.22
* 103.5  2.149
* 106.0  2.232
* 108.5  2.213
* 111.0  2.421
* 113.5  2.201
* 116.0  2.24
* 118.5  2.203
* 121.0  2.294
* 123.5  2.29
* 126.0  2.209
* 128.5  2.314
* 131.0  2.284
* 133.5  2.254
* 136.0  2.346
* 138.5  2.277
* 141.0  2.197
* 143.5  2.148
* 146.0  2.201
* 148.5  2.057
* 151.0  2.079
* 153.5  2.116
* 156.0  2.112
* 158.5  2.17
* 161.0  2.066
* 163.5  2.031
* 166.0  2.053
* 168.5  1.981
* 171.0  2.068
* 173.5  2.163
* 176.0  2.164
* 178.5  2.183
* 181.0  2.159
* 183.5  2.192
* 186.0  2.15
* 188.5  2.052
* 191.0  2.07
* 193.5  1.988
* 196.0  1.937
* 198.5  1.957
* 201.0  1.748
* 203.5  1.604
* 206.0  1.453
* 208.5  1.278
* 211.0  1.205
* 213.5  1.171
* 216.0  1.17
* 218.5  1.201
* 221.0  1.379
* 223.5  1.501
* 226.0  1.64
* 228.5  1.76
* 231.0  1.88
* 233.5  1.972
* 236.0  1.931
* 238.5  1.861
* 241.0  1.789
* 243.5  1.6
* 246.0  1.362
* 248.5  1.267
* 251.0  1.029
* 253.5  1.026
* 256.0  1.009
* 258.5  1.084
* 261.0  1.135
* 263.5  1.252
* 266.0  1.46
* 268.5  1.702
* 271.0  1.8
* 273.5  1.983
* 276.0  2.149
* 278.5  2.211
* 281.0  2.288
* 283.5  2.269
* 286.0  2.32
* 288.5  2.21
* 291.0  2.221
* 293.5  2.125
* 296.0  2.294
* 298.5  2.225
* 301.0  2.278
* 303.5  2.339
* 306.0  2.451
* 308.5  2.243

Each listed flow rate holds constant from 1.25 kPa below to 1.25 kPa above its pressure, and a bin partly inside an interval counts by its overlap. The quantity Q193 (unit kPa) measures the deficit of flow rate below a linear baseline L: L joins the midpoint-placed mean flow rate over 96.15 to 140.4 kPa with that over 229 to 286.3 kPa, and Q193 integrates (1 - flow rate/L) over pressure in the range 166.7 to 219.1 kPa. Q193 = 3.61 kPa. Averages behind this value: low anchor 2.26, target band 1.81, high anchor 1.66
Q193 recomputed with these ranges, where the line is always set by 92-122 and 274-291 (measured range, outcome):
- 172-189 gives 0.7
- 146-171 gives 1.9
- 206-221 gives 6.7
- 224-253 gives 7.9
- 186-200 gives 1.5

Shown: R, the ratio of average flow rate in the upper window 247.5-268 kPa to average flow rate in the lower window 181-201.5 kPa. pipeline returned 0.6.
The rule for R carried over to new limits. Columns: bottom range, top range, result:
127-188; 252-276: 0.66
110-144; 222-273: 0.67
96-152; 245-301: 0.79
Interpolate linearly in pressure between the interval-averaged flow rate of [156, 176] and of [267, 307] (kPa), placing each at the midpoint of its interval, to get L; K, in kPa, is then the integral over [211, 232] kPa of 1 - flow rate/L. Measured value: 6.7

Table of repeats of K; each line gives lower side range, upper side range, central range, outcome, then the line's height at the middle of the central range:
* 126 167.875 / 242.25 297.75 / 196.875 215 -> 4.3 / 1.95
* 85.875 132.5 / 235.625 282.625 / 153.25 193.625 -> -2.8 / 1.97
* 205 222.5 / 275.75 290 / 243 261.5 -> 6.4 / 1.81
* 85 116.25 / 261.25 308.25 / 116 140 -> -0.4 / 2.23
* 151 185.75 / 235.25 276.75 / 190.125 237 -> 4.4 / 1.79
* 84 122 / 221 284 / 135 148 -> -0.8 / 2.1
